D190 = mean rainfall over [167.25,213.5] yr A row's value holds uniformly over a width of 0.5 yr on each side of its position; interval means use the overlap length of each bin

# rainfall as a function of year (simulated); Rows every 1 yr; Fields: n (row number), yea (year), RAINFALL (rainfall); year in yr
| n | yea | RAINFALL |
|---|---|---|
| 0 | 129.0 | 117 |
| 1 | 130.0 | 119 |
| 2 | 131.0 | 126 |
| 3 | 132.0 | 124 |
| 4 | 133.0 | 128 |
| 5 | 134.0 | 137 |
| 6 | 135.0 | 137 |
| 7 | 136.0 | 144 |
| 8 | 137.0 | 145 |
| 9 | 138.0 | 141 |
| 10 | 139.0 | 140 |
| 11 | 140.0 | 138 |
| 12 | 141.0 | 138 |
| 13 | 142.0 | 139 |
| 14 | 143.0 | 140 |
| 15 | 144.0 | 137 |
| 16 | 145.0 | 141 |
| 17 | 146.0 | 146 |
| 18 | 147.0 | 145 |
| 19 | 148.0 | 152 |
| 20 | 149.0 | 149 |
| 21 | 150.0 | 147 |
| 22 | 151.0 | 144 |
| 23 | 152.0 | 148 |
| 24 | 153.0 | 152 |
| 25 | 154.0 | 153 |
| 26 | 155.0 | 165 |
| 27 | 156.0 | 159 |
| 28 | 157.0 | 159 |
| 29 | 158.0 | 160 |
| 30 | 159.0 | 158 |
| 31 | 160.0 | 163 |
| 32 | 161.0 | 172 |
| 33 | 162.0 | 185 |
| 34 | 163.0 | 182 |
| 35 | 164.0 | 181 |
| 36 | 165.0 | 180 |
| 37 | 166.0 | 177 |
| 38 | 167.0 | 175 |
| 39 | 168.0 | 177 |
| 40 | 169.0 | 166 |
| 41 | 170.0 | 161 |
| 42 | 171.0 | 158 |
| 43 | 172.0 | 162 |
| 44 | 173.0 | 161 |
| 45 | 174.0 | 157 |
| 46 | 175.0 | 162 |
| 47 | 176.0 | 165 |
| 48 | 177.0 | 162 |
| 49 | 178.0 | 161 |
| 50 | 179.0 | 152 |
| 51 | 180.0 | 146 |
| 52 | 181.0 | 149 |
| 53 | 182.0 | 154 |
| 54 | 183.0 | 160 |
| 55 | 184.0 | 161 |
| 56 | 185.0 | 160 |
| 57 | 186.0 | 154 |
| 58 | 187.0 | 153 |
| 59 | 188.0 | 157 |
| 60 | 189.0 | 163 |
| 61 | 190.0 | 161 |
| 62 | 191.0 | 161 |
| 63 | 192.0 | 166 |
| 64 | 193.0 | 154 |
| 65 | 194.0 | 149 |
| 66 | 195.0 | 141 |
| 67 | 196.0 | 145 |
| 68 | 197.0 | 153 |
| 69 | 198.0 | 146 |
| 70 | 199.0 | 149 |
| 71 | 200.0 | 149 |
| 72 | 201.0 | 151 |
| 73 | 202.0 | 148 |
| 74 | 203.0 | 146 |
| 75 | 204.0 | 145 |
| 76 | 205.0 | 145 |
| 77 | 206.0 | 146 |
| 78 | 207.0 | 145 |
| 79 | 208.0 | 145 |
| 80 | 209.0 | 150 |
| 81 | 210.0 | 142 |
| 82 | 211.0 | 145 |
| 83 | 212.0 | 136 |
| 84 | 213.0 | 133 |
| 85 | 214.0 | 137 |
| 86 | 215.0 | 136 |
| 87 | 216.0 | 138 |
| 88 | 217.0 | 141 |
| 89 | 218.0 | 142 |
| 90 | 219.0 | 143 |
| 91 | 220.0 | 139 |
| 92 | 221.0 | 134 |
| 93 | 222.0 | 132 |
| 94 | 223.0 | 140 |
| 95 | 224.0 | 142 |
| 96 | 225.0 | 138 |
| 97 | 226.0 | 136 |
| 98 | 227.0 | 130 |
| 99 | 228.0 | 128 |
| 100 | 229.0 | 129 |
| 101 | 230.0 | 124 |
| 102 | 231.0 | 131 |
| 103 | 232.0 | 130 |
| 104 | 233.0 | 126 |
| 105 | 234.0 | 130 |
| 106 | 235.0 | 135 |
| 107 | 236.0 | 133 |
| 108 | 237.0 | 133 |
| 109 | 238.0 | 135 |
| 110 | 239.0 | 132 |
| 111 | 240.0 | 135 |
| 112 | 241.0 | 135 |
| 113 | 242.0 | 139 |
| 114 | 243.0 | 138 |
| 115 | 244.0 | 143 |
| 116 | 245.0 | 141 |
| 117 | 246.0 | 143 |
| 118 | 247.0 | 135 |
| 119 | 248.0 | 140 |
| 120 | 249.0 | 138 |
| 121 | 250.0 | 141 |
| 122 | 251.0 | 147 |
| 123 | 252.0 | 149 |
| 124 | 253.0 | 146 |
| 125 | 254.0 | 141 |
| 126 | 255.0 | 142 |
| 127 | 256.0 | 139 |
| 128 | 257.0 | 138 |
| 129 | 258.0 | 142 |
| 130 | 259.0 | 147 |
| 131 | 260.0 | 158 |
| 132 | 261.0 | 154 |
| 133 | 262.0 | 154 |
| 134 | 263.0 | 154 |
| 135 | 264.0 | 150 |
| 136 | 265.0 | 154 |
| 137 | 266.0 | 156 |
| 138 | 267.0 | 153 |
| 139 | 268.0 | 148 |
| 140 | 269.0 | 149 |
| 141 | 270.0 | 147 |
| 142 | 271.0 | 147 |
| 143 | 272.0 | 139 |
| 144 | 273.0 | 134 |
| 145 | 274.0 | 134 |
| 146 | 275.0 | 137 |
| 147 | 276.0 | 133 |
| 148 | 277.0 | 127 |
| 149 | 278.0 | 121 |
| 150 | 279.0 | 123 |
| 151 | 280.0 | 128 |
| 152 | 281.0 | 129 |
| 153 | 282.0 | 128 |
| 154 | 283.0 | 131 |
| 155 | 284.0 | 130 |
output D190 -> 153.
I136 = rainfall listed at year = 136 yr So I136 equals 144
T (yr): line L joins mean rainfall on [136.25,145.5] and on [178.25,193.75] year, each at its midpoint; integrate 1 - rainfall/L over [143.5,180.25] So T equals -3.1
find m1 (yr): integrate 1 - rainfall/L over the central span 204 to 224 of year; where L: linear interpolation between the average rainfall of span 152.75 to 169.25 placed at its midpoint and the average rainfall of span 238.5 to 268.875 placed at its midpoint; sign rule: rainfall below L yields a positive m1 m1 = 1.8 yr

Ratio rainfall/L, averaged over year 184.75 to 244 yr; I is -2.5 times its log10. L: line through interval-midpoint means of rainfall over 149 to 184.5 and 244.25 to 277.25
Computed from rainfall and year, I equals 0.08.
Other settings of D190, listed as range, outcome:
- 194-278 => 141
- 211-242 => 135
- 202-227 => 141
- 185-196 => 156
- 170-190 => 158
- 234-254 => 139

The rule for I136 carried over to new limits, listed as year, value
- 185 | 160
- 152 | 148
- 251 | 147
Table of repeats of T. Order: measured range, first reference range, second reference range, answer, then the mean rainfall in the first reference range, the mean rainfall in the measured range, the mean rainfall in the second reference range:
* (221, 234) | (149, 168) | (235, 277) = 1.46 yr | 164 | 132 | 142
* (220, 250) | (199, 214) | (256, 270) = 2.54 yr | 145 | 135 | 150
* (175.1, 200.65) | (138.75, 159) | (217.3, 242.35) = -2.47 yr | 148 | 155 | 134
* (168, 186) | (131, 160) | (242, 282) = -1.84 yr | 145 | 159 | 142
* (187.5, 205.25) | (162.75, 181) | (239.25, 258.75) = 0.64 yr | 165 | 152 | 141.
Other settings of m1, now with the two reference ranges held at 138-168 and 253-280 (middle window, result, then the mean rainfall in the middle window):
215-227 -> 0.81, 138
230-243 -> 1.22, 133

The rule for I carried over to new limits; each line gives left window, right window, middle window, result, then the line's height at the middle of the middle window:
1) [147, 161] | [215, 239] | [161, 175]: -0.133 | 151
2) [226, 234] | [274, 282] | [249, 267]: -0.149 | 129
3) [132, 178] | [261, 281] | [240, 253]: 0.027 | 144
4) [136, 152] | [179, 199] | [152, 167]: -0.140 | 147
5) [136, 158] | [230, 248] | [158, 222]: -0.096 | 141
